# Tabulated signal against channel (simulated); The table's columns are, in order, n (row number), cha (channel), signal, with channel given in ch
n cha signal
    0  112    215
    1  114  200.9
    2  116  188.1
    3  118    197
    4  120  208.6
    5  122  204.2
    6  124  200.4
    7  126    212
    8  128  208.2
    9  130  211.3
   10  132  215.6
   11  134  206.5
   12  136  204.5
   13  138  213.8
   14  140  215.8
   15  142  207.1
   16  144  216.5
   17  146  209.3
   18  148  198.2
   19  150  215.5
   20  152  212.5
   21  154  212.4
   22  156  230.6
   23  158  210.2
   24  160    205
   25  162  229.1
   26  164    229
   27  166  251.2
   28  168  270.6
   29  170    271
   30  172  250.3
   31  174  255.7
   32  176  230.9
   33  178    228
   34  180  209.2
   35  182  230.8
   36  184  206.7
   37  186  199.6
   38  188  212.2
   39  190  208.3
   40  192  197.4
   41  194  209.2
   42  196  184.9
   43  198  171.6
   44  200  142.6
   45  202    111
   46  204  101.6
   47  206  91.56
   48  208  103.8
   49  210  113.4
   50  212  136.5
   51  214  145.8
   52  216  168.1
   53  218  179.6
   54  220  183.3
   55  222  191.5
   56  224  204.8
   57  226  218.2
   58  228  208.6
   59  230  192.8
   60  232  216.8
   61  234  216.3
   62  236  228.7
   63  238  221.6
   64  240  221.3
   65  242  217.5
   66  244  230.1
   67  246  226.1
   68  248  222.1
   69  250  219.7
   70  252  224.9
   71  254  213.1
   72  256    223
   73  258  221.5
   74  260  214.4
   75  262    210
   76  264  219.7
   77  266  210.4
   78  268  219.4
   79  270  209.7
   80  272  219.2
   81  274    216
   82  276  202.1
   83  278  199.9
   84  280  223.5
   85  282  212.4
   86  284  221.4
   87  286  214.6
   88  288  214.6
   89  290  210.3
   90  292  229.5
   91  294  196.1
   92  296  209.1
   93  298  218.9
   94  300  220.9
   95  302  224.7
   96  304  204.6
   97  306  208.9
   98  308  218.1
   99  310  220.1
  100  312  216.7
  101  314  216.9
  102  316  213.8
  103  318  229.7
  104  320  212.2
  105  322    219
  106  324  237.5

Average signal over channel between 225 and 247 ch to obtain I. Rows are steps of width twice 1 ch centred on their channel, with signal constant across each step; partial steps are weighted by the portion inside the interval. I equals 218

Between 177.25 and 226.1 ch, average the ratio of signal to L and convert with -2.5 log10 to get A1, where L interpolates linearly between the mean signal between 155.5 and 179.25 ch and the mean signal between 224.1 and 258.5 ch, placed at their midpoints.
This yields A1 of 0.31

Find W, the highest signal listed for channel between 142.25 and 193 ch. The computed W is 271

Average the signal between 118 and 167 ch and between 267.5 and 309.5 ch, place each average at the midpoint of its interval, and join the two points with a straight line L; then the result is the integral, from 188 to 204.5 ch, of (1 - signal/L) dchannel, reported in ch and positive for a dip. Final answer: 3.3 ch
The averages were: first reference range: 213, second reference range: 214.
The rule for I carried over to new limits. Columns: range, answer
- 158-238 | 196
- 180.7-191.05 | 211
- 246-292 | 216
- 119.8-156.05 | 210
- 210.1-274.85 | 207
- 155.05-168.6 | 231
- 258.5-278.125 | 213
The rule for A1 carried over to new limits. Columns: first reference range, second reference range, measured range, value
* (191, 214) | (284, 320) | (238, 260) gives -0.25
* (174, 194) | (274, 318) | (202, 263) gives 0.13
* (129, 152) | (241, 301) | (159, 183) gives -0.13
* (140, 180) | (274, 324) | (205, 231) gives 0.33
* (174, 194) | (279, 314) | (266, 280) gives 0.02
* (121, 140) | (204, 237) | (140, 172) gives -0.14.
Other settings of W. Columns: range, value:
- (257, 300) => 229.5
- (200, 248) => 230.1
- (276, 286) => 223.5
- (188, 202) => 212.2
